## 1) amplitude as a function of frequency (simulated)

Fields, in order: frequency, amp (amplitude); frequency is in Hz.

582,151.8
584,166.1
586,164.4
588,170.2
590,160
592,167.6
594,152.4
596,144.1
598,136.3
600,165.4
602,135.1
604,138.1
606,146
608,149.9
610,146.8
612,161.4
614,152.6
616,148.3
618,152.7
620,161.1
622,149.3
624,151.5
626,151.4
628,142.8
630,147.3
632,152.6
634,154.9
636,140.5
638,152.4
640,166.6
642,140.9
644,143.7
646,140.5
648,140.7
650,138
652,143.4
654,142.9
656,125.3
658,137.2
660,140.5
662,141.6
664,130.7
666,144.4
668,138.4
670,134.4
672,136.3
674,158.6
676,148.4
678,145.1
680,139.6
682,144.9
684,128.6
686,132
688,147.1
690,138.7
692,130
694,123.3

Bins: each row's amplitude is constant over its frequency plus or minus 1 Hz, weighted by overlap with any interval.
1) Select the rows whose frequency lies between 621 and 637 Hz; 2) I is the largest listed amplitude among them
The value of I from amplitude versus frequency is 154.9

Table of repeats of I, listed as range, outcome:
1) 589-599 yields 167.6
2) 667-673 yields 138.4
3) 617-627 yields 161.1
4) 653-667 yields 144.4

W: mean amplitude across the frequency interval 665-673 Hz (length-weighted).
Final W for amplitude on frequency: 138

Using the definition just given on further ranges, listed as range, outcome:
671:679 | 147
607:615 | 153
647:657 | 138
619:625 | 154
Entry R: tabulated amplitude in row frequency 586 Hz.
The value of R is 164.4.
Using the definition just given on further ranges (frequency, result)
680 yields 139.6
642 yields 140.9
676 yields 148.4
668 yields 138.4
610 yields 146.8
